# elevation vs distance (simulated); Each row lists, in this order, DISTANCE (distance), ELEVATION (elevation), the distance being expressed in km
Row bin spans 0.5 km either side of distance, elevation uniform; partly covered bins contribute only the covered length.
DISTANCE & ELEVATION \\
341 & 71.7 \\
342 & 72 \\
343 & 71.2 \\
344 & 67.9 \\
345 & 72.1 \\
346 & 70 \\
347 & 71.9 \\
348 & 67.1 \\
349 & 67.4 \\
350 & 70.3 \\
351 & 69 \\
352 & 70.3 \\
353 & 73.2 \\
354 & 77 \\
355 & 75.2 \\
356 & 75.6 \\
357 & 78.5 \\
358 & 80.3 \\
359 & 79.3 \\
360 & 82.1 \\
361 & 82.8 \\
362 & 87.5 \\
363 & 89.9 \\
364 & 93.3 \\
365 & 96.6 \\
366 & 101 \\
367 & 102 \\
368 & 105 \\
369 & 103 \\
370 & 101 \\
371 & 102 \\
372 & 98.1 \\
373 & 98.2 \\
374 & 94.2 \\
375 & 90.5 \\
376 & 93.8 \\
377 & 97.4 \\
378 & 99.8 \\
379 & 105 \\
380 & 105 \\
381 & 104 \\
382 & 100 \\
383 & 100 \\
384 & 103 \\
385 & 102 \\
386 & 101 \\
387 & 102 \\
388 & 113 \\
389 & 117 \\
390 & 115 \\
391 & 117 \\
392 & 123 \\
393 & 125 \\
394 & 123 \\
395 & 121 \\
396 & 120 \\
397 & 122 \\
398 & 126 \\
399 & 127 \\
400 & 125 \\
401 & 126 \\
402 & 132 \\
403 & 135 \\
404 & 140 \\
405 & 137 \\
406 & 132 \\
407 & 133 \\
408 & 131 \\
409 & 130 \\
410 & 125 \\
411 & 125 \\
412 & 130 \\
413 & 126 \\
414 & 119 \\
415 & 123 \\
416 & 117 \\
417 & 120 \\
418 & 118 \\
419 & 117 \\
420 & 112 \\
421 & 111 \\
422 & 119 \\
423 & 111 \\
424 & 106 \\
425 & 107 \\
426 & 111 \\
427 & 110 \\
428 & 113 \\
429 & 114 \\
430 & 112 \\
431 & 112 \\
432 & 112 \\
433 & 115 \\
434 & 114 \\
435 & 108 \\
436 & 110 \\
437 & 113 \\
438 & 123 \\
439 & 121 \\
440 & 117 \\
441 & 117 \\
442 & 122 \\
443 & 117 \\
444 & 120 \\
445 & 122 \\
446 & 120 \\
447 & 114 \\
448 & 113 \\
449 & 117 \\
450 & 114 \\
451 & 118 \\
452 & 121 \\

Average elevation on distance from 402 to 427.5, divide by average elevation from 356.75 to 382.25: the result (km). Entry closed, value 1.3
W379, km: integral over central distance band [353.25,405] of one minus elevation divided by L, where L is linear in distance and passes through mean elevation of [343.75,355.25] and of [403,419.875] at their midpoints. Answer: -3.6 km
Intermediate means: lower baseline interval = 70.9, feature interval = 104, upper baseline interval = 126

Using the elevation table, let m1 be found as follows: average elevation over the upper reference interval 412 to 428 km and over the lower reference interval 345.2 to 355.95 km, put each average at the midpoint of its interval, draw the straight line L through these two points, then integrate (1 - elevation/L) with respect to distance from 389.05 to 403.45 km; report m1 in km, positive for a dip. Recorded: -3.4 km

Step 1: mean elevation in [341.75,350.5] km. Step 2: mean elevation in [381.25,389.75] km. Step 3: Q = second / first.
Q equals 1.5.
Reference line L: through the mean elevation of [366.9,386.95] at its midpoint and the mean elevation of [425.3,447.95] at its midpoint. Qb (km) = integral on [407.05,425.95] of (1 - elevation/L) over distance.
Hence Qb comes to -1.6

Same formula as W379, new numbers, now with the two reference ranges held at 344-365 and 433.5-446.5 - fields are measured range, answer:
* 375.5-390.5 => -2.2 km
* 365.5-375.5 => -1.8 km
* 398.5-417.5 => -4.9 km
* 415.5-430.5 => -0.6 km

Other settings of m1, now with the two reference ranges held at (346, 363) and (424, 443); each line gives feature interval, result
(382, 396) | -3.0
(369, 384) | -2.3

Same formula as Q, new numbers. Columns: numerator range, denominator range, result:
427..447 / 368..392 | 1.12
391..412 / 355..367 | 1.48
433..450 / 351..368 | 1.38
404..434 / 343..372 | 1.44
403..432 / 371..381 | 1.22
